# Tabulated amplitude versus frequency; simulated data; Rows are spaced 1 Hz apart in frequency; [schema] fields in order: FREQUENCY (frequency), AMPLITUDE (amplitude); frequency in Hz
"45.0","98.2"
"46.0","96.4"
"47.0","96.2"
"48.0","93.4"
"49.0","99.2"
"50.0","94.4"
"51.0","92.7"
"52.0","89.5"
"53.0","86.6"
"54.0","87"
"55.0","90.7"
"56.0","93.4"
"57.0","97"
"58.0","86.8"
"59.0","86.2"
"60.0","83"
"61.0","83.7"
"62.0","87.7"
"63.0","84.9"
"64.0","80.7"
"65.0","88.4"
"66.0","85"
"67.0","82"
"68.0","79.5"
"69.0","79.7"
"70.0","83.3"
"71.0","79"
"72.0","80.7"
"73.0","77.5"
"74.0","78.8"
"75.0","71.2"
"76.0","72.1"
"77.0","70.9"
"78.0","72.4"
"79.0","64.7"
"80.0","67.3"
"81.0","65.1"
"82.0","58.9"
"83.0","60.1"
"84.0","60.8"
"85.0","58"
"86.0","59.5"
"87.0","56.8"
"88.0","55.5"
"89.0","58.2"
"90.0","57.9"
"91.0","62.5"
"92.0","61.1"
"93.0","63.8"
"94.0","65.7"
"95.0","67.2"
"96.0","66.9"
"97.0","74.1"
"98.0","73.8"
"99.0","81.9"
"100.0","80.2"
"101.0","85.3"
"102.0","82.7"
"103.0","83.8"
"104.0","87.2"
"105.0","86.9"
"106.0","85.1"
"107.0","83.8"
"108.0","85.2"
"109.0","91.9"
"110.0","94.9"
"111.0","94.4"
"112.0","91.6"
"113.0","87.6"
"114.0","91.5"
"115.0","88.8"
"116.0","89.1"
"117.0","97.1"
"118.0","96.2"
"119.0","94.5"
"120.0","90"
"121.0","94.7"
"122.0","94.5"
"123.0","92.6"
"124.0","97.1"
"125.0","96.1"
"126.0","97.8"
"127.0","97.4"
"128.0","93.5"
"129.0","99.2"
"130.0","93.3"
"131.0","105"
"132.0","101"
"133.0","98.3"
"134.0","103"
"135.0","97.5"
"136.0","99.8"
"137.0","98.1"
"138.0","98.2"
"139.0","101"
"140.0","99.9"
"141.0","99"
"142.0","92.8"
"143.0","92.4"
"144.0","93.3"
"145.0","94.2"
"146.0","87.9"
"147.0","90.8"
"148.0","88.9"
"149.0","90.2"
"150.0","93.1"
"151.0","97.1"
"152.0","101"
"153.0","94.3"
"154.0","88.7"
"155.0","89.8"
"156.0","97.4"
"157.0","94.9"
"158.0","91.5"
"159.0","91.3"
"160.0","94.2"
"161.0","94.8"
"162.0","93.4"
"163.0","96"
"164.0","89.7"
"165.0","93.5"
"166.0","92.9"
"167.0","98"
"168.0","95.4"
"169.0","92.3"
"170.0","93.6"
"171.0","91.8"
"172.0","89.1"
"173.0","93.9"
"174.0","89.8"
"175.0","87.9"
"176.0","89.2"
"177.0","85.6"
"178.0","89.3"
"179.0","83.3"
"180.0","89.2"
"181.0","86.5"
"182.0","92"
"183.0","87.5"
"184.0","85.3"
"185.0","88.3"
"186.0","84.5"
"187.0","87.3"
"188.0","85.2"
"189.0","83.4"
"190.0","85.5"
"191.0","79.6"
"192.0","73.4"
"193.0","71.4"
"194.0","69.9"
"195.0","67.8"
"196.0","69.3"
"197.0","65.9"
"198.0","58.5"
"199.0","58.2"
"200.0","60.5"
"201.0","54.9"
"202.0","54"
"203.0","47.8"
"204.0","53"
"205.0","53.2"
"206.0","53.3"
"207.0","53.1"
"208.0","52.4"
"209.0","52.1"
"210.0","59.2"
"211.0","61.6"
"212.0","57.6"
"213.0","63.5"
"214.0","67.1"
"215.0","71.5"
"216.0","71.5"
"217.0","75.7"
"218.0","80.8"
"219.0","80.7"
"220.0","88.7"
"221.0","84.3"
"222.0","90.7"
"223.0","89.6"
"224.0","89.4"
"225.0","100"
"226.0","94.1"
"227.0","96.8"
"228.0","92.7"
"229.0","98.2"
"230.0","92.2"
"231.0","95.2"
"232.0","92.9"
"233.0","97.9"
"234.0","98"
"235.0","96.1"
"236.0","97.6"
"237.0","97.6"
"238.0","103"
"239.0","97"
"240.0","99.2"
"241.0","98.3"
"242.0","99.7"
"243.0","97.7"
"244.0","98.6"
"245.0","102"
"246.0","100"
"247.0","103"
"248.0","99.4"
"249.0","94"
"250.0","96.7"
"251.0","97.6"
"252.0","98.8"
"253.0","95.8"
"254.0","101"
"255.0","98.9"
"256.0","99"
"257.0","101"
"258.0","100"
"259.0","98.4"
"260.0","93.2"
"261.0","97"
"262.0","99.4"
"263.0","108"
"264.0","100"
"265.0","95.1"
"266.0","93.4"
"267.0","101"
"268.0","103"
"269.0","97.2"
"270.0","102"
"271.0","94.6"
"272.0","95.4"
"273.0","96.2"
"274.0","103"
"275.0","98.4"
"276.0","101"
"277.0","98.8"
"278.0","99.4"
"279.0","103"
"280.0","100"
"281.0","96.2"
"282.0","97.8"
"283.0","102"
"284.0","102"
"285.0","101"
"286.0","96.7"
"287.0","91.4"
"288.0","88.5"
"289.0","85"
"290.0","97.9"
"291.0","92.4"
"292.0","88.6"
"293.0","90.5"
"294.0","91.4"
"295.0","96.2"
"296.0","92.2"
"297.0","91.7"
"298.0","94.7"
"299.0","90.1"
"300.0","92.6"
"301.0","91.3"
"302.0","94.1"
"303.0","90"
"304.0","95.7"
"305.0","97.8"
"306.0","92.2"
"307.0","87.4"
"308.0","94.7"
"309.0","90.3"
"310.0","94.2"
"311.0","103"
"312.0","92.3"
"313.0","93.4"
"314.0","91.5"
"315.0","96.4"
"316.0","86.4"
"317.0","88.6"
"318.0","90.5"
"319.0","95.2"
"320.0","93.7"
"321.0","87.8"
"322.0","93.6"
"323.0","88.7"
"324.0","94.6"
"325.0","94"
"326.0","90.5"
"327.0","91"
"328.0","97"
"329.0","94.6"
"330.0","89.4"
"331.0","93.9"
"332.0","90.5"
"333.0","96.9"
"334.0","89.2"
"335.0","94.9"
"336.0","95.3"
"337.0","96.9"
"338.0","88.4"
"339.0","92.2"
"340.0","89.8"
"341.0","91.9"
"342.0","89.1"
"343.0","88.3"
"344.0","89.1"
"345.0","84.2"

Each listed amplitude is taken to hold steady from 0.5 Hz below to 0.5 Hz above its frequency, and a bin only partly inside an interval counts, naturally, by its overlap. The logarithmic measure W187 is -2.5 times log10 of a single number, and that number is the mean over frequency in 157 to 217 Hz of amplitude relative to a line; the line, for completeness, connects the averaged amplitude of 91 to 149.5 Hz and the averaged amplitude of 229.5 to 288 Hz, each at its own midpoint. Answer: 0.20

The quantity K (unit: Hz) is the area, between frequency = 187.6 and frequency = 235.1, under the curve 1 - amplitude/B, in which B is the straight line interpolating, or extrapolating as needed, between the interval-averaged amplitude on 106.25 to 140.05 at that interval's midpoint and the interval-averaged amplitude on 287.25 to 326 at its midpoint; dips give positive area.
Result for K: 9.7 Hz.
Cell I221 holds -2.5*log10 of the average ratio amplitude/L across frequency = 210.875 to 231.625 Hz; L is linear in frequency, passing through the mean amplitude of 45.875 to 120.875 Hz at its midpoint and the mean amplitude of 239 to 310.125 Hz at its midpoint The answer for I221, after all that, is 0.11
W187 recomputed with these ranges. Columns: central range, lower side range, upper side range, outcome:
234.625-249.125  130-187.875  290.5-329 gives -0.07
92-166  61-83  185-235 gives -0.20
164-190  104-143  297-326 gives 0.06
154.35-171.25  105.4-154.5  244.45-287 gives 0.02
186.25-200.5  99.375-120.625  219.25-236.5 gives 0.26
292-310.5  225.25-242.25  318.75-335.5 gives 0.02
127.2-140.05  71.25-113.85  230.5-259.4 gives -0.23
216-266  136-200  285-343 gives -0.06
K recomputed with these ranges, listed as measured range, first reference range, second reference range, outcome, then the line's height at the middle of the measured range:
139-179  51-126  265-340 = -3.74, 84.9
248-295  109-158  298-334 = -2.13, 93.2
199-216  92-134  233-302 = 6.55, 93.8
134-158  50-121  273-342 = -3.35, 83.3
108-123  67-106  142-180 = -2.47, 79.3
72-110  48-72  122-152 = 8.01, 90.7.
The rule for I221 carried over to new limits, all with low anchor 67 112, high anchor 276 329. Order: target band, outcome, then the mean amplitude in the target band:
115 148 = -0.23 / 95.9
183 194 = 0.01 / 82.1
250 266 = -0.10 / 98.6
